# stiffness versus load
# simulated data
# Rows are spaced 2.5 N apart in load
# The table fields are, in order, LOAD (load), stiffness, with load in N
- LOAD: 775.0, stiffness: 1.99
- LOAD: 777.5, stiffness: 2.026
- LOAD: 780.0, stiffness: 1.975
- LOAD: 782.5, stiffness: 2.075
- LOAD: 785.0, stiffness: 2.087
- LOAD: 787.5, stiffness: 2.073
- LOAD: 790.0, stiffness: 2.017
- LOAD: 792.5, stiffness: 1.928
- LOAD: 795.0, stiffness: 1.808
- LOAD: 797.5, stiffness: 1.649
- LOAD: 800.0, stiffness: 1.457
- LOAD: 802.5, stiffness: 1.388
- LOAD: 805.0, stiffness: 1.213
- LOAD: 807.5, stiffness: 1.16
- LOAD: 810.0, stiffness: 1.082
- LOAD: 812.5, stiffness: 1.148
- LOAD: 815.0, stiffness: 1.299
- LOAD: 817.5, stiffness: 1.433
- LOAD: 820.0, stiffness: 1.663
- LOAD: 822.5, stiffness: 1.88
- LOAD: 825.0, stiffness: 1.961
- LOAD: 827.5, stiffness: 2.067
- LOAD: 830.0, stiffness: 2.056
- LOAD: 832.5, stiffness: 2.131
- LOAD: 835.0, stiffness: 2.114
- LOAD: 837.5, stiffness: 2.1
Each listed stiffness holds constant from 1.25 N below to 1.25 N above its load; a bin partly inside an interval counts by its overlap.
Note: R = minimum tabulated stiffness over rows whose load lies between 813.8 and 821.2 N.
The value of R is 1.299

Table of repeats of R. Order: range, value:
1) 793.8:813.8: 1.082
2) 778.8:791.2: 1.975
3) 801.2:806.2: 1.213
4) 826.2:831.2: 2.056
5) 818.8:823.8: 1.663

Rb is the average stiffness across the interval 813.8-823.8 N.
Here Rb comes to 1.57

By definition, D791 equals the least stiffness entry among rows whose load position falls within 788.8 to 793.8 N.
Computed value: 1.928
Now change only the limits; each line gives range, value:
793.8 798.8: 1.649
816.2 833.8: 1.433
